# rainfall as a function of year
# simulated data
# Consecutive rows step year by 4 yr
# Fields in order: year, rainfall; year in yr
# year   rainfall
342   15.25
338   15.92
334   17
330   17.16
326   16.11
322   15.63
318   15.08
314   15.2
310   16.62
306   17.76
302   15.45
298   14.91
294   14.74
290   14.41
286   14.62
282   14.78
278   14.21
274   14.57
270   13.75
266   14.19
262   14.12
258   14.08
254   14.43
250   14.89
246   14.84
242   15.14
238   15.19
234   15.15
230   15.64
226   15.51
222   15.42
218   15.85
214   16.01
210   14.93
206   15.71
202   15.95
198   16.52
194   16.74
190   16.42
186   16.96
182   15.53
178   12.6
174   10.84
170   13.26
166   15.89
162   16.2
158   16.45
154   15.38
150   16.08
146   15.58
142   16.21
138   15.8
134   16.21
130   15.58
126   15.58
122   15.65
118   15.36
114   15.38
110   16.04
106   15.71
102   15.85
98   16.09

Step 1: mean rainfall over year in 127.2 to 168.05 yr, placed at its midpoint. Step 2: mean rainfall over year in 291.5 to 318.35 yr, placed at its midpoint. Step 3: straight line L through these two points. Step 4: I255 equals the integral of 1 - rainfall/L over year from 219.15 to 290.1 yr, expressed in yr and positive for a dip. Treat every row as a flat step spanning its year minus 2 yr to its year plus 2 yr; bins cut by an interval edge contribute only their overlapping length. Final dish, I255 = 4.6 yr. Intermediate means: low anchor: 15.9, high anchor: 15.7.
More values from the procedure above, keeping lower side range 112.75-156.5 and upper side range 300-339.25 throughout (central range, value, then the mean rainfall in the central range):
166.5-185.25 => 2.71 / 13.5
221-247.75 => 1.19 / 15.3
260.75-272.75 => 1.51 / 14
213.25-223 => 0.11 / 15.8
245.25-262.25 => 1.64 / 14.5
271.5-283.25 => 1.18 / 14.5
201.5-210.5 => 0.20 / 15.6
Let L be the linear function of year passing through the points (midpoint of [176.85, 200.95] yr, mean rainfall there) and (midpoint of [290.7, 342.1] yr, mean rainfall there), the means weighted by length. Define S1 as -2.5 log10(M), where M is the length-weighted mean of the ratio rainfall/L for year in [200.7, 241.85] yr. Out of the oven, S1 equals 0.03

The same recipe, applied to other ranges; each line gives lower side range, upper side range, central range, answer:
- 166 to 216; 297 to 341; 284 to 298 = 0.089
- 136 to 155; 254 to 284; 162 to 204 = 0.016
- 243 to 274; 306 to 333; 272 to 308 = 0.017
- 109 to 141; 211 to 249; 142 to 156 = -0.008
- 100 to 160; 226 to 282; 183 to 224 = -0.063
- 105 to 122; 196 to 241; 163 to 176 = 0.154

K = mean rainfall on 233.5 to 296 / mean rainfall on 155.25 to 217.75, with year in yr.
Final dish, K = 0.9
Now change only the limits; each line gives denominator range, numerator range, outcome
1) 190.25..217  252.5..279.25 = 0.89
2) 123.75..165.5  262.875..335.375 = 0.96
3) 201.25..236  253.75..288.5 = 0.92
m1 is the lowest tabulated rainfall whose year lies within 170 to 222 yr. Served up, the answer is 10.84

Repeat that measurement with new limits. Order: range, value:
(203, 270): 13.75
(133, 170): 13.26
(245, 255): 14.43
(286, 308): 14.41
